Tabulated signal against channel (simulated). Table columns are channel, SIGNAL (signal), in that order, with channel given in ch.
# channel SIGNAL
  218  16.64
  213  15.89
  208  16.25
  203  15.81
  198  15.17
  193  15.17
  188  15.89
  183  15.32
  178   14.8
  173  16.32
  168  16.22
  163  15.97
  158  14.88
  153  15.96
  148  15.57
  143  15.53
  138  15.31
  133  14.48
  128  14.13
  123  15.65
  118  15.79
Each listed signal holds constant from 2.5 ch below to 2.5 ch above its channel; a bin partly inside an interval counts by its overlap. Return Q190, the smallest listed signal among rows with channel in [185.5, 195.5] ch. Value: 15.17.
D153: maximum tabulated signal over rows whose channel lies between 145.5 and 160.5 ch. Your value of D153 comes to 15.96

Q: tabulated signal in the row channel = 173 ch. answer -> 16.32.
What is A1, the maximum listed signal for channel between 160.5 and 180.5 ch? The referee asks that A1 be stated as 16.32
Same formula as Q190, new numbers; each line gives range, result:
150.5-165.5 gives 14.88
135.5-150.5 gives 15.31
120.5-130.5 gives 14.13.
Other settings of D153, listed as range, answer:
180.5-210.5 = 16.25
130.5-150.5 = 15.57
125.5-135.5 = 14.48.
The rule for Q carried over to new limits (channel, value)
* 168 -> 16.22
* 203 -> 15.81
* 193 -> 15.17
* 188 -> 15.89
